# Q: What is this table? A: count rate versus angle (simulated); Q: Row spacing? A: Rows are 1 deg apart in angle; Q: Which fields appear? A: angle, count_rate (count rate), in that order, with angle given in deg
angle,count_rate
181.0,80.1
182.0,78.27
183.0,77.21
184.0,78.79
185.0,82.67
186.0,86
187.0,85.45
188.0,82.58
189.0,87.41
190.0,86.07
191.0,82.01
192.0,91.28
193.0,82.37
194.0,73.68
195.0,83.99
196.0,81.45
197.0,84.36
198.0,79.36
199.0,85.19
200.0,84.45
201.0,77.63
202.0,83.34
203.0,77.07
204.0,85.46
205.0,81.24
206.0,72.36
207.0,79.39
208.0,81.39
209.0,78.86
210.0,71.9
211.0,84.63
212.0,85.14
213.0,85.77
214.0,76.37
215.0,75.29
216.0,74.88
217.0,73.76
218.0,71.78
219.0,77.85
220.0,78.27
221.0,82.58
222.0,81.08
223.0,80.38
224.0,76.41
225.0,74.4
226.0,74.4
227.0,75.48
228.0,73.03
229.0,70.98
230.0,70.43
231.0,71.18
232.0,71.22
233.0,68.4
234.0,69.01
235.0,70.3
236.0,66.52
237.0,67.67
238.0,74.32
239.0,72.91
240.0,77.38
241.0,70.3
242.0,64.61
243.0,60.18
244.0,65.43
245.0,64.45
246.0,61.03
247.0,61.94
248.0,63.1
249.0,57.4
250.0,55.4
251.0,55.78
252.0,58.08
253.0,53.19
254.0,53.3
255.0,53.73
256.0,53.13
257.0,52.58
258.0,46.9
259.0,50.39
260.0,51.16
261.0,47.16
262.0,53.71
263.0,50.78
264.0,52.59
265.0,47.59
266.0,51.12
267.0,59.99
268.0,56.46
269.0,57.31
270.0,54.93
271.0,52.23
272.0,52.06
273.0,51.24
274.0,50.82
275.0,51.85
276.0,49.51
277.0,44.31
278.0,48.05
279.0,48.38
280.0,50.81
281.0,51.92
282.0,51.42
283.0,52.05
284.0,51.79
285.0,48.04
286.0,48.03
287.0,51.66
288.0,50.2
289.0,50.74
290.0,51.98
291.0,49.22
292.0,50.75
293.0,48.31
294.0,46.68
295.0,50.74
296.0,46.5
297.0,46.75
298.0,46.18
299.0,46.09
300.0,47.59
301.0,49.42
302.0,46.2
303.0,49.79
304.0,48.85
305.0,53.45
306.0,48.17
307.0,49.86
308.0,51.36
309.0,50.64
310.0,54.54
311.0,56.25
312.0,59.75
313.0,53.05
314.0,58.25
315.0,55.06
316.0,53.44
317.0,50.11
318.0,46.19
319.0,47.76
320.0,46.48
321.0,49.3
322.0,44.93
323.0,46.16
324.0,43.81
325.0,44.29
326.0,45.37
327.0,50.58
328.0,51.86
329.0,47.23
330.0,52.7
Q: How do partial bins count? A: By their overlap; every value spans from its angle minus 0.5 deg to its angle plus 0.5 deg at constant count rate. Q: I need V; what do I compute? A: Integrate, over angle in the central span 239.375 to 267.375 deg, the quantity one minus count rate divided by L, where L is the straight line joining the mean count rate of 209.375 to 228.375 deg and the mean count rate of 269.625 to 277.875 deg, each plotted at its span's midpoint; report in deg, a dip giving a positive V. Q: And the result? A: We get 1.8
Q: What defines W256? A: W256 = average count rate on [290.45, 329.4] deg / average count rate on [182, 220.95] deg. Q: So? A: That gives 0.61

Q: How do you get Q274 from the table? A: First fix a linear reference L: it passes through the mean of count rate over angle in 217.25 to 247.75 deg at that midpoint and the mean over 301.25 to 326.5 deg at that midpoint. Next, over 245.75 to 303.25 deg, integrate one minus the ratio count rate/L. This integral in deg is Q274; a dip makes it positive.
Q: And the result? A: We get 8.4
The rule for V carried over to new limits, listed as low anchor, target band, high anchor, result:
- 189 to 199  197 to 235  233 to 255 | -1.4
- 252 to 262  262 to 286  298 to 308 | -0.4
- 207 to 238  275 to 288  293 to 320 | 1.8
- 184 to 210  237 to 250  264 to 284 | -0.4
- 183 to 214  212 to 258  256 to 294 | -0.8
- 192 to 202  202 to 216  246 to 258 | -0.6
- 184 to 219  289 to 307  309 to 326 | 2.2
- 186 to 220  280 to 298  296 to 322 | 2.0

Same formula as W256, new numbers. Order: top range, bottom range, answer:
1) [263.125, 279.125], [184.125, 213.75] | 0.63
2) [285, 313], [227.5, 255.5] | 0.77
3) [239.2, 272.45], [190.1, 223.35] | 0.71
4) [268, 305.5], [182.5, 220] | 0.62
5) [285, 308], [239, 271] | 0.86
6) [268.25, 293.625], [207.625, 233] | 0.66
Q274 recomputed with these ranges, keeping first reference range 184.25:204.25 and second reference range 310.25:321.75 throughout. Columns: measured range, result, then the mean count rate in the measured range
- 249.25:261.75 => 2.8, 52.7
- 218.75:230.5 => -0.1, 76.2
